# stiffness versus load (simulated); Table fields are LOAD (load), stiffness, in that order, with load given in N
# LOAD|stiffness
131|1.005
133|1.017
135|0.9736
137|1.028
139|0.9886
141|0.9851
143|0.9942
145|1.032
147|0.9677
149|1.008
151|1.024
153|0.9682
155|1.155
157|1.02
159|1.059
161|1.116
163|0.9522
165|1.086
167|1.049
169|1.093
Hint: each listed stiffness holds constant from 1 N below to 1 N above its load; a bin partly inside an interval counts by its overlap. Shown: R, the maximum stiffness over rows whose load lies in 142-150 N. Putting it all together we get 1.032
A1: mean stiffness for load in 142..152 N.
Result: 1.01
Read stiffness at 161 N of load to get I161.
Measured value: 1.116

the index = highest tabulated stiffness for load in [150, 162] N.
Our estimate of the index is 1.155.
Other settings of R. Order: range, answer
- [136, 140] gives 1.028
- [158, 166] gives 1.116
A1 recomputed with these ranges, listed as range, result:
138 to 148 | 0.994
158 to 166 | 1.05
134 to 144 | 0.994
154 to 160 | 1.08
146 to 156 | 1.02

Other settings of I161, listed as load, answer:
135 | 0.9736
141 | 0.9851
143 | 0.9942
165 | 1.086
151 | 1.024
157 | 1.02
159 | 1.059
